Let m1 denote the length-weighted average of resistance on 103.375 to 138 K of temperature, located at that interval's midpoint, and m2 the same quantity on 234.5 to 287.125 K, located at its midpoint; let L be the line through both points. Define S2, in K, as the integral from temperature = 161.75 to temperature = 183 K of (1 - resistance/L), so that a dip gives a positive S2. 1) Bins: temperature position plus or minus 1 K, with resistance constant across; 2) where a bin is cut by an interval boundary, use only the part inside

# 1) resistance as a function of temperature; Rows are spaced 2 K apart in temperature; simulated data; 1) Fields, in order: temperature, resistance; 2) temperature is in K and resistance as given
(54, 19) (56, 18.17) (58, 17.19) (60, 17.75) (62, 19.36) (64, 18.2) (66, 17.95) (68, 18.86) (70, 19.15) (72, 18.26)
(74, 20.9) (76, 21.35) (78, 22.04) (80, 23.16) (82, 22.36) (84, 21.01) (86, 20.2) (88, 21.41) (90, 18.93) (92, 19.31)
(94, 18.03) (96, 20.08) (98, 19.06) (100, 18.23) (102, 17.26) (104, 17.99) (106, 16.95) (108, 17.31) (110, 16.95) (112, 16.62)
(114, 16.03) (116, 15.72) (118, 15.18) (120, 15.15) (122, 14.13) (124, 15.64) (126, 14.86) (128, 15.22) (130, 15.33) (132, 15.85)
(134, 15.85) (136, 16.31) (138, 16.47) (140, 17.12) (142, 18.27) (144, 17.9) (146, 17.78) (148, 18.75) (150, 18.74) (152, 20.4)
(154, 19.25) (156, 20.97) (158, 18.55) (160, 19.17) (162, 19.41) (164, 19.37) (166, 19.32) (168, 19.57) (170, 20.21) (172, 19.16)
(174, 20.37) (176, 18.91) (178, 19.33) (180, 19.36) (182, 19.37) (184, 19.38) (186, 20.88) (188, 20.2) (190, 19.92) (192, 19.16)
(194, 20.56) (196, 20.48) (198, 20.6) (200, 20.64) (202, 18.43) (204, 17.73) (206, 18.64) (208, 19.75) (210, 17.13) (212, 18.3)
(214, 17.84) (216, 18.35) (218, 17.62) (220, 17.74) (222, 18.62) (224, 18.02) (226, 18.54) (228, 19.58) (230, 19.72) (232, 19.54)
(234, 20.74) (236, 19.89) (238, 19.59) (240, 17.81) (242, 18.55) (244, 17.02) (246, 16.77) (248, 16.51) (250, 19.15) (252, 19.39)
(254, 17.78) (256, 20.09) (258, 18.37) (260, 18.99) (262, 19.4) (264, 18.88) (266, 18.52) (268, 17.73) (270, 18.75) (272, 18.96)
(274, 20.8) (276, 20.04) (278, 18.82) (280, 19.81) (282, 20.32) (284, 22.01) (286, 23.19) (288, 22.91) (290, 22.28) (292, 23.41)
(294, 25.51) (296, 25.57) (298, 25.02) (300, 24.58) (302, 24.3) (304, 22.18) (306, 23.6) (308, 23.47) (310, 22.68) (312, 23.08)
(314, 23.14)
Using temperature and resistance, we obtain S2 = -2.94 K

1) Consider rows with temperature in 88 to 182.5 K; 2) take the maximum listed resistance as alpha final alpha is 21.41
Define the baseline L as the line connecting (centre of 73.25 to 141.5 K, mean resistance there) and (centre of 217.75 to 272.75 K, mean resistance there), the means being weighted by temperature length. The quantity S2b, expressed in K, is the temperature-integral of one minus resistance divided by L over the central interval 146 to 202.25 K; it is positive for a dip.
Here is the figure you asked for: -4.3 K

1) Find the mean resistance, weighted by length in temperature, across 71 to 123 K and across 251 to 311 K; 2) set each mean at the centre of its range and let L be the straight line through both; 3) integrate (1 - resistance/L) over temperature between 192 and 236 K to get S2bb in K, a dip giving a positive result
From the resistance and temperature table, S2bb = 2.8 K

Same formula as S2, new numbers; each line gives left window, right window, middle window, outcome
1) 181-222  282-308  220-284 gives 7.58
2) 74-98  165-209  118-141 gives 5.24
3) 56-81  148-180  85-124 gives 3.83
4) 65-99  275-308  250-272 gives 3.49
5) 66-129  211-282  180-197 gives -1.25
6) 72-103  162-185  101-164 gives 8.36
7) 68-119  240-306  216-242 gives 1.55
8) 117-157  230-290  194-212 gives -0.94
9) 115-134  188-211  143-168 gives -3.21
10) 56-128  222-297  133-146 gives 1.17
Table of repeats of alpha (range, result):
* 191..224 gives 20.64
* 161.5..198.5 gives 20.88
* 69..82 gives 23.16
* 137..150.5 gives 18.75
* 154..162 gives 20.97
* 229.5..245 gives 20.74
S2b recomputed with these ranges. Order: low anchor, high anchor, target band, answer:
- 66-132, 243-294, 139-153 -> 0.1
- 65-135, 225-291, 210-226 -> 0.9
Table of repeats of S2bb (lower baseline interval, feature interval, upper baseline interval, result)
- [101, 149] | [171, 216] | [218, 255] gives -4.1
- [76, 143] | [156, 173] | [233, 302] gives -0.7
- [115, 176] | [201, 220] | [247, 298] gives 0.9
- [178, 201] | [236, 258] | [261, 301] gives 2.6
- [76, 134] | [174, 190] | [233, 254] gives -1.3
